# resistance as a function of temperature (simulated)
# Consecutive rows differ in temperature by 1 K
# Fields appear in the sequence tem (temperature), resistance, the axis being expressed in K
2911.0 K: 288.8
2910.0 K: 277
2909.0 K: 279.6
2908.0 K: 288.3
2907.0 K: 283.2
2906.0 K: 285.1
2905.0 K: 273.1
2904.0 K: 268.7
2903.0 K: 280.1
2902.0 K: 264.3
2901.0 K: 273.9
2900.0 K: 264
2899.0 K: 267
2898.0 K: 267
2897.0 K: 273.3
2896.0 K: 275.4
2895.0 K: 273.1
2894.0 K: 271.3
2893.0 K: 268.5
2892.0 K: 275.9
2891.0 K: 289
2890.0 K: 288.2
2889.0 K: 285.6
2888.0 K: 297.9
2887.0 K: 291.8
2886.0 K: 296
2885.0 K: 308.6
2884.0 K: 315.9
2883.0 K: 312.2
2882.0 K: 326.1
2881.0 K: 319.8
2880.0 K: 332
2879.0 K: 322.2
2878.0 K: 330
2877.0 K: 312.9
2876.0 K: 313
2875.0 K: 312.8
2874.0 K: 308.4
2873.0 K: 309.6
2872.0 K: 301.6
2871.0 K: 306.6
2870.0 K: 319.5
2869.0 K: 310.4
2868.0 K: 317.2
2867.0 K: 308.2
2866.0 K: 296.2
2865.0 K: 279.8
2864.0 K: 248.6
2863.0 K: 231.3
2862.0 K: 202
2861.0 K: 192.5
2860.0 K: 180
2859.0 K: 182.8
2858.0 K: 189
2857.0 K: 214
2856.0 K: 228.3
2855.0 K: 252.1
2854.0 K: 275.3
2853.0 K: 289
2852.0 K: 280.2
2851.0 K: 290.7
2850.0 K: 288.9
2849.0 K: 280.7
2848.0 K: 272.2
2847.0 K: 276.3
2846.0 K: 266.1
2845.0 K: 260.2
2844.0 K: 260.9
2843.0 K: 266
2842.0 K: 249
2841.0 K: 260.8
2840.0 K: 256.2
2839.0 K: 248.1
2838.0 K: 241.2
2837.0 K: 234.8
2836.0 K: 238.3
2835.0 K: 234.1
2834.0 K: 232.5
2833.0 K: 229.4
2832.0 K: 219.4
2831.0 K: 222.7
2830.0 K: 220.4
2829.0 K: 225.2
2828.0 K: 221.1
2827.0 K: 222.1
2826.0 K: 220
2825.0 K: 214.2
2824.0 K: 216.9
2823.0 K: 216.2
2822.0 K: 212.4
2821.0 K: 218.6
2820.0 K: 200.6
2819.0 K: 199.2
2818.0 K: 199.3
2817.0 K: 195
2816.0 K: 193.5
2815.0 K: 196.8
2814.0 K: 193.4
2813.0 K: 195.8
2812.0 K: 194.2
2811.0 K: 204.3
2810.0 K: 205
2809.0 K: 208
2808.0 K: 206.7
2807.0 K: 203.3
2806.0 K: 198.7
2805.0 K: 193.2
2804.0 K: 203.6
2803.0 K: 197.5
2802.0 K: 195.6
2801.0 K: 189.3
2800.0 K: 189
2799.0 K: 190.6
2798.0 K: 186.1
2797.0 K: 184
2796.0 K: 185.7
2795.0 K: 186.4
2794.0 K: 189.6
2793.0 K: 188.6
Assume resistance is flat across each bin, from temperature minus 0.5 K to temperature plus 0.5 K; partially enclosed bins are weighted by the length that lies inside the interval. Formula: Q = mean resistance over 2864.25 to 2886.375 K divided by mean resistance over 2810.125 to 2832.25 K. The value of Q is 1.49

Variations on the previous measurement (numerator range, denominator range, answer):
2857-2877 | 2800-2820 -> 1.35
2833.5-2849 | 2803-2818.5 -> 1.27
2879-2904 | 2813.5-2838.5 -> 1.33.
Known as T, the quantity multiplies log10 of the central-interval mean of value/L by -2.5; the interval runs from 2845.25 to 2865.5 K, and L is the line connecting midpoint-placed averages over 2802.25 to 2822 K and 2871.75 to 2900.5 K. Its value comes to 0.042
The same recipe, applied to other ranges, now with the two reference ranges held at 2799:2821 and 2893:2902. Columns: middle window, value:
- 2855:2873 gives -0.05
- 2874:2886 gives -0.23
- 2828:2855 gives -0.13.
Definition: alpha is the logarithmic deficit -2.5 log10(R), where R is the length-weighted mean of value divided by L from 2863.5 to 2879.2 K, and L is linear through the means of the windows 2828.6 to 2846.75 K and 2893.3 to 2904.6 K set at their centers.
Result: -0.18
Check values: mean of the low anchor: 243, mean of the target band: 306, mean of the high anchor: 271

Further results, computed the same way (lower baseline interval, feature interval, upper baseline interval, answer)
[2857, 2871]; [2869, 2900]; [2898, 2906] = -0.14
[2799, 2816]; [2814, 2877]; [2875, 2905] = -0.03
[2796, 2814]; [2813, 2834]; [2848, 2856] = 0.08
